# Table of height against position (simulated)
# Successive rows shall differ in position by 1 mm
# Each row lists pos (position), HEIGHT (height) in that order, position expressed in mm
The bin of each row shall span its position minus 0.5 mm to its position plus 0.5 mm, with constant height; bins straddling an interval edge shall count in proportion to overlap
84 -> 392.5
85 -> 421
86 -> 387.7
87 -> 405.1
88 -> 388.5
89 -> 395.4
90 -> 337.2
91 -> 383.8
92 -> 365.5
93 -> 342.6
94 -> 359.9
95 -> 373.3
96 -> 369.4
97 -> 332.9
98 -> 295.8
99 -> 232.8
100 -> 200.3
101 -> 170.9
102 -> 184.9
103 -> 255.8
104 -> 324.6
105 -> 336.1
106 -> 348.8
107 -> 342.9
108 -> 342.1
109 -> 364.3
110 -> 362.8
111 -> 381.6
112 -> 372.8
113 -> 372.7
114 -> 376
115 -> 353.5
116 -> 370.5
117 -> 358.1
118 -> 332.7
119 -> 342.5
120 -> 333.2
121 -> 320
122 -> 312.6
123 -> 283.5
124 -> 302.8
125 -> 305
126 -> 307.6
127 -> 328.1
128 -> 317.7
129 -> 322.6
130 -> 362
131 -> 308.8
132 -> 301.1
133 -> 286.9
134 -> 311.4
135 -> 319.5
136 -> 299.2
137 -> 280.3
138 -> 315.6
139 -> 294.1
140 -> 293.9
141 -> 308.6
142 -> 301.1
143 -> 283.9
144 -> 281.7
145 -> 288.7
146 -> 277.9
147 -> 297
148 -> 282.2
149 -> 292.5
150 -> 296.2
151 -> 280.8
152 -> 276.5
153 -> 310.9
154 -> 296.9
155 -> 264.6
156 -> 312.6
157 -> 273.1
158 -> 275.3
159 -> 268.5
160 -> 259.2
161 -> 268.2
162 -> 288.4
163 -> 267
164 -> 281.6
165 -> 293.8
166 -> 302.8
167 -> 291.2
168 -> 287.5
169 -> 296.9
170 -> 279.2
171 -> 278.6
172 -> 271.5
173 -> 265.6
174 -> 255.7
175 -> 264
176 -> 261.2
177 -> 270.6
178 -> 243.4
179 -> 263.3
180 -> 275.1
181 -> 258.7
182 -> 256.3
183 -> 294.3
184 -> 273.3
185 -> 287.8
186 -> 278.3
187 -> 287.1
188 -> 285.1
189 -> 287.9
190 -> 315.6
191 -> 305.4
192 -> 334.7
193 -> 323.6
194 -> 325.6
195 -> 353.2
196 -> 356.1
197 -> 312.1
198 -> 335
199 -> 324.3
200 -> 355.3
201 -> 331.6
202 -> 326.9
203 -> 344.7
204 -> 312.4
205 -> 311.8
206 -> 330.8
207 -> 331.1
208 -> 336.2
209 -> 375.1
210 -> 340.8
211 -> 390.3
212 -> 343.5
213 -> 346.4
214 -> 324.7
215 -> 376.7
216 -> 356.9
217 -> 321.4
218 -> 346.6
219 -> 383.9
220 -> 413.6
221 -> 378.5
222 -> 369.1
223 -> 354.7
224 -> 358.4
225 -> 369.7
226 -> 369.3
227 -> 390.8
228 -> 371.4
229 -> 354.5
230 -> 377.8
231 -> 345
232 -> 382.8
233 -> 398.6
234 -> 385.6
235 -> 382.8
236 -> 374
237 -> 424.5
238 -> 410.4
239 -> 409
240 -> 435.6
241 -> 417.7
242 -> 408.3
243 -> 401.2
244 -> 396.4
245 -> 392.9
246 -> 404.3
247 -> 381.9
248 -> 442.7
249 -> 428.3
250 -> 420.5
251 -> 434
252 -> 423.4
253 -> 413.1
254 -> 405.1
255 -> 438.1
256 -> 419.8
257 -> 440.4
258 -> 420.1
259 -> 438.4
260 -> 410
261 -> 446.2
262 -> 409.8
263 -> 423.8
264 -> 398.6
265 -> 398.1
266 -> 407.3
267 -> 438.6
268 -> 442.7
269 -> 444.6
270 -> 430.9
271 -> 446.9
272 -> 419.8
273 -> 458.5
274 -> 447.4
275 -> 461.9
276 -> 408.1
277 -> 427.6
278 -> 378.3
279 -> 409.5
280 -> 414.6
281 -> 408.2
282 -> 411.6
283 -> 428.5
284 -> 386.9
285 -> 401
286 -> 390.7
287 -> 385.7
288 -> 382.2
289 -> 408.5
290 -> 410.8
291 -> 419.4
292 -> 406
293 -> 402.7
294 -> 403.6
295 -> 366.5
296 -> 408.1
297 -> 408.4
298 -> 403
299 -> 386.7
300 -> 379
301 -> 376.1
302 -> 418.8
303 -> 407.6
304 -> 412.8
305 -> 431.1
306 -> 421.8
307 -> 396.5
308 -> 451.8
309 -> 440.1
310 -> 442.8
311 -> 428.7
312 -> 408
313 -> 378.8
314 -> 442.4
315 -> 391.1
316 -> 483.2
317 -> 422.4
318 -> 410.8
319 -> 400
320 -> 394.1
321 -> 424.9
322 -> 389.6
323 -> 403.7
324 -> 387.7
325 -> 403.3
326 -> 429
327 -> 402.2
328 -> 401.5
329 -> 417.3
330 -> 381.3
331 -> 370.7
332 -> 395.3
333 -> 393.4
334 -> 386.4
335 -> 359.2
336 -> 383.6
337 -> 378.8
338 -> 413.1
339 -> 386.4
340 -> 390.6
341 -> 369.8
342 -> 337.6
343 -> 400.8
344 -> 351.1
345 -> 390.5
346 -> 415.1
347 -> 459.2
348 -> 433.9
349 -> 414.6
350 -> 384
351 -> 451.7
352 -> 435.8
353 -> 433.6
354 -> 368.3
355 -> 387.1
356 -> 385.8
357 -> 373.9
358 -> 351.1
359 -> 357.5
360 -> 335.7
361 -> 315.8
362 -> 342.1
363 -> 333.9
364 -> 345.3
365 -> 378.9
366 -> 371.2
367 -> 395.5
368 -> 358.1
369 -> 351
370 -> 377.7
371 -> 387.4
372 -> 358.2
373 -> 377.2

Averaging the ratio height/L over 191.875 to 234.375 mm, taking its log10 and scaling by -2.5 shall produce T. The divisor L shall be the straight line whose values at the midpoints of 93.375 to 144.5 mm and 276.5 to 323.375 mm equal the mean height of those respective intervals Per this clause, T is 0.04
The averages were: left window 317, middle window 353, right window 409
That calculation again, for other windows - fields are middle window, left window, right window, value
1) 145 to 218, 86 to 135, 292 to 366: 0.17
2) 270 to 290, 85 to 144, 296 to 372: -0.10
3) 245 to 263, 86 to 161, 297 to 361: -0.14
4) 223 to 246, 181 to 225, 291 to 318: -0.09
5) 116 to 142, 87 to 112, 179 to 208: 0.03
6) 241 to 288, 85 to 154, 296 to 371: -0.13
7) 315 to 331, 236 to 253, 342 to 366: -0.04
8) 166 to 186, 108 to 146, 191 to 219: 0.22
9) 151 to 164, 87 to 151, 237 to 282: 0.23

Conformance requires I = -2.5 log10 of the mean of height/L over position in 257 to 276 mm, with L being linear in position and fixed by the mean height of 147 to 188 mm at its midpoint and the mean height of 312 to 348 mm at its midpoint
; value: -0.217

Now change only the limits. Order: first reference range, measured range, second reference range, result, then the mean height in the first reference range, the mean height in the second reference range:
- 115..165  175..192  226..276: 0.23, 301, 413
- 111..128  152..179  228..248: 0.28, 337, 395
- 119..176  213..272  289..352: -0.13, 293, 404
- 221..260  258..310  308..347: -0.04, 400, 402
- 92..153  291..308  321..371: -0.09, 313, 386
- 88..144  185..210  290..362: 0.09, 322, 400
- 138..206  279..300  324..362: -0.12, 293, 390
